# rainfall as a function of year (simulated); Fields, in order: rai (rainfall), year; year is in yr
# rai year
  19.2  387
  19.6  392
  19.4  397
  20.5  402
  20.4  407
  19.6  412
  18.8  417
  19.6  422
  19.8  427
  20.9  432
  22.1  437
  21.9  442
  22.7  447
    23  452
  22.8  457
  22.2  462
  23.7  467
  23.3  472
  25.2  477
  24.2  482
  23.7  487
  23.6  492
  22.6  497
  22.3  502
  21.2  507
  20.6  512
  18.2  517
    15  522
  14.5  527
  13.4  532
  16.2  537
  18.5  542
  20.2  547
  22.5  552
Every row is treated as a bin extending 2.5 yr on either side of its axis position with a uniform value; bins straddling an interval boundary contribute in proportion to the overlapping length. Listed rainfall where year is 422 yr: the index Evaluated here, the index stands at 19.6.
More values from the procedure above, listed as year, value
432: 20.9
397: 19.4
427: 19.8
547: 20.2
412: 19.6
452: 23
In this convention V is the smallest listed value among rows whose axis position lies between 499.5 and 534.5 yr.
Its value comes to 13.4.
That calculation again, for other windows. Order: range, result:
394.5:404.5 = 19.4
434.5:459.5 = 21.9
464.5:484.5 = 23.3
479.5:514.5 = 20.6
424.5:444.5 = 19.8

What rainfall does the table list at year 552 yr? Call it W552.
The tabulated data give 22.5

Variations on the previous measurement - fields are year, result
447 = 22.7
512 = 20.6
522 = 15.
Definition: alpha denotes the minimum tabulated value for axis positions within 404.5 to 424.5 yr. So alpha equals 18.8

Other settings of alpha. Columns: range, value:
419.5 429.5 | 19.6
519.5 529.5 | 14.5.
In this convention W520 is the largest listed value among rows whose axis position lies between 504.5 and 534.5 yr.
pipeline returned 21.2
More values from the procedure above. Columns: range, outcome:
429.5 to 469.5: 23.7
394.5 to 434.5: 20.9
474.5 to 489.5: 25.2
